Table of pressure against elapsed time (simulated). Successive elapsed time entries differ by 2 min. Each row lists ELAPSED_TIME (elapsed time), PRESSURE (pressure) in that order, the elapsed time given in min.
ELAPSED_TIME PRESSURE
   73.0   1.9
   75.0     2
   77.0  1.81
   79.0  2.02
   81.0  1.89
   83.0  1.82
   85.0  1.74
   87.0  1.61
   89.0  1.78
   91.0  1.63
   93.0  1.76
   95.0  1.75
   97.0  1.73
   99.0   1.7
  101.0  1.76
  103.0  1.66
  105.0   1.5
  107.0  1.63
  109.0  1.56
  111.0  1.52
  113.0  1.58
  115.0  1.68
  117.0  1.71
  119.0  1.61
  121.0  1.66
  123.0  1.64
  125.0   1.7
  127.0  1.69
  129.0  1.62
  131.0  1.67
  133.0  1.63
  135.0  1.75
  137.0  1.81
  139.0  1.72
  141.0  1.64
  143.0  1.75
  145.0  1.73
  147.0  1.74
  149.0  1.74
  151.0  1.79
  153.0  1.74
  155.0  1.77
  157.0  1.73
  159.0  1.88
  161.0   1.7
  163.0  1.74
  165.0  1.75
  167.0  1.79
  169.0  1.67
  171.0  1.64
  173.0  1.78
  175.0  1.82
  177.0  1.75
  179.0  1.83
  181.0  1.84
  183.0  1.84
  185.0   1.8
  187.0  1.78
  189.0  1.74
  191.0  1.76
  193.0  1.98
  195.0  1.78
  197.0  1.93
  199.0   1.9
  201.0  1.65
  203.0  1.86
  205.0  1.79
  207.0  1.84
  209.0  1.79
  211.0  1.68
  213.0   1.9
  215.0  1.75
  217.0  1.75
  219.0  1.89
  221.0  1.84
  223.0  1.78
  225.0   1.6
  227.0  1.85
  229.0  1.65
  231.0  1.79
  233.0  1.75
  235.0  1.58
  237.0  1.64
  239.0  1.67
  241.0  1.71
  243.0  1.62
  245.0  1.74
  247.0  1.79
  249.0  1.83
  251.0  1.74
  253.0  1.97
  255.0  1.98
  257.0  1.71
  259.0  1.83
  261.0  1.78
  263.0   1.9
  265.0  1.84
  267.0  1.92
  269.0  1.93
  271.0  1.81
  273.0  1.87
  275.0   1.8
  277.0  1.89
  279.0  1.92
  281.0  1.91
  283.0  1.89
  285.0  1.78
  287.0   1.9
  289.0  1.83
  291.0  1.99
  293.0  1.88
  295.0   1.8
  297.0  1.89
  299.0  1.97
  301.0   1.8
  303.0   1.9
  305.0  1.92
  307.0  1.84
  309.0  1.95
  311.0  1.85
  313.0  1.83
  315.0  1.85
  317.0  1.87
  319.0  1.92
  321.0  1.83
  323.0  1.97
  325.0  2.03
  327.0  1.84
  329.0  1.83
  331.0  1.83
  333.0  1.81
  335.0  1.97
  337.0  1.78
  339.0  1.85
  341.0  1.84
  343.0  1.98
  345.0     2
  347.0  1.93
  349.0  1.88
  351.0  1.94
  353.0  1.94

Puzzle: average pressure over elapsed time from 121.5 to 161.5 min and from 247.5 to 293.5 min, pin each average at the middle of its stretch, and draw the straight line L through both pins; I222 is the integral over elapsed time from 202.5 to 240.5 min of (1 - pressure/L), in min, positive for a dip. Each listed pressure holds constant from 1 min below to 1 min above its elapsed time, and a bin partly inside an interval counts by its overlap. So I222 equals 1.1 min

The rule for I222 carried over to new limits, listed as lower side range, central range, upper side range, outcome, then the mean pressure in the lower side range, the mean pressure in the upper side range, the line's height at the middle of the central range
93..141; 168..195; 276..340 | -0.76 min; 1.67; 1.88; 1.74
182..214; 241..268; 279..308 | 0.55 min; 1.81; 1.88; 1.85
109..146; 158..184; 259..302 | -0.67 min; 1.67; 1.87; 1.73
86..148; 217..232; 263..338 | 0.19 min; 1.67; 1.88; 1.79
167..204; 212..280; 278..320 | 1.74 min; 1.8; 1.88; 1.84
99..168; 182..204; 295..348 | -0.82 min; 1.69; 1.89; 1.75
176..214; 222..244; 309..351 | 1.67 min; 1.81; 1.89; 1.83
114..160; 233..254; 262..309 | 1.17 min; 1.71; 1.88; 1.83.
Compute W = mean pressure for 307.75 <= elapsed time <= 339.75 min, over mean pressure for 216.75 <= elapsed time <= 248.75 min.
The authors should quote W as 1.1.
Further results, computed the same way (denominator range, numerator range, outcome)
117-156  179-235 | 1.05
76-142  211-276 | 1.05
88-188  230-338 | 1.07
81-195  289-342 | 1.09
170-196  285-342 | 1.04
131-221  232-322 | 1.03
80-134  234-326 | 1.10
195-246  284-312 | 1.07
